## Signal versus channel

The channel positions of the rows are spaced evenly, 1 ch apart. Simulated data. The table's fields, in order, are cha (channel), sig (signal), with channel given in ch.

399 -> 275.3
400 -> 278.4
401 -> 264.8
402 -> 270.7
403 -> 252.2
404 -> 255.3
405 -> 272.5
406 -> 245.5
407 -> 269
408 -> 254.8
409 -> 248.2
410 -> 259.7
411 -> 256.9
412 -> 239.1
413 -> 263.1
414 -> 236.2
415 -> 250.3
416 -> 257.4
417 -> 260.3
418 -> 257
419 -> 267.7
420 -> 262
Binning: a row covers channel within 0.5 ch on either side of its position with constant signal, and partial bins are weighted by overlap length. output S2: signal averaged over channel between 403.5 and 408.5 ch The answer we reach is 259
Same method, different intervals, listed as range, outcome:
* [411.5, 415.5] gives 247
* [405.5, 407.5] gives 257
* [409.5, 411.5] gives 258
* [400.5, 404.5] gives 261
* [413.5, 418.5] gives 252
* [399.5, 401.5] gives 272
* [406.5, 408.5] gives 262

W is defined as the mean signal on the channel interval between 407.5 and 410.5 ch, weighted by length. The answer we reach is 254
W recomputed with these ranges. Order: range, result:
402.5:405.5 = 260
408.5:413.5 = 253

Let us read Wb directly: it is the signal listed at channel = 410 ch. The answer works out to 259.7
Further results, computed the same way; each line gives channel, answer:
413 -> 263.1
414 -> 236.2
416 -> 257.4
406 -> 245.5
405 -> 272.5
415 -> 250.3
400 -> 278.4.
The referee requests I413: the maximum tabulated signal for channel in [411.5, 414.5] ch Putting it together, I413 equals 263.1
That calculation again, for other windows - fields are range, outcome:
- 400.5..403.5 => 270.7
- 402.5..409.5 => 272.5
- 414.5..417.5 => 260.3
